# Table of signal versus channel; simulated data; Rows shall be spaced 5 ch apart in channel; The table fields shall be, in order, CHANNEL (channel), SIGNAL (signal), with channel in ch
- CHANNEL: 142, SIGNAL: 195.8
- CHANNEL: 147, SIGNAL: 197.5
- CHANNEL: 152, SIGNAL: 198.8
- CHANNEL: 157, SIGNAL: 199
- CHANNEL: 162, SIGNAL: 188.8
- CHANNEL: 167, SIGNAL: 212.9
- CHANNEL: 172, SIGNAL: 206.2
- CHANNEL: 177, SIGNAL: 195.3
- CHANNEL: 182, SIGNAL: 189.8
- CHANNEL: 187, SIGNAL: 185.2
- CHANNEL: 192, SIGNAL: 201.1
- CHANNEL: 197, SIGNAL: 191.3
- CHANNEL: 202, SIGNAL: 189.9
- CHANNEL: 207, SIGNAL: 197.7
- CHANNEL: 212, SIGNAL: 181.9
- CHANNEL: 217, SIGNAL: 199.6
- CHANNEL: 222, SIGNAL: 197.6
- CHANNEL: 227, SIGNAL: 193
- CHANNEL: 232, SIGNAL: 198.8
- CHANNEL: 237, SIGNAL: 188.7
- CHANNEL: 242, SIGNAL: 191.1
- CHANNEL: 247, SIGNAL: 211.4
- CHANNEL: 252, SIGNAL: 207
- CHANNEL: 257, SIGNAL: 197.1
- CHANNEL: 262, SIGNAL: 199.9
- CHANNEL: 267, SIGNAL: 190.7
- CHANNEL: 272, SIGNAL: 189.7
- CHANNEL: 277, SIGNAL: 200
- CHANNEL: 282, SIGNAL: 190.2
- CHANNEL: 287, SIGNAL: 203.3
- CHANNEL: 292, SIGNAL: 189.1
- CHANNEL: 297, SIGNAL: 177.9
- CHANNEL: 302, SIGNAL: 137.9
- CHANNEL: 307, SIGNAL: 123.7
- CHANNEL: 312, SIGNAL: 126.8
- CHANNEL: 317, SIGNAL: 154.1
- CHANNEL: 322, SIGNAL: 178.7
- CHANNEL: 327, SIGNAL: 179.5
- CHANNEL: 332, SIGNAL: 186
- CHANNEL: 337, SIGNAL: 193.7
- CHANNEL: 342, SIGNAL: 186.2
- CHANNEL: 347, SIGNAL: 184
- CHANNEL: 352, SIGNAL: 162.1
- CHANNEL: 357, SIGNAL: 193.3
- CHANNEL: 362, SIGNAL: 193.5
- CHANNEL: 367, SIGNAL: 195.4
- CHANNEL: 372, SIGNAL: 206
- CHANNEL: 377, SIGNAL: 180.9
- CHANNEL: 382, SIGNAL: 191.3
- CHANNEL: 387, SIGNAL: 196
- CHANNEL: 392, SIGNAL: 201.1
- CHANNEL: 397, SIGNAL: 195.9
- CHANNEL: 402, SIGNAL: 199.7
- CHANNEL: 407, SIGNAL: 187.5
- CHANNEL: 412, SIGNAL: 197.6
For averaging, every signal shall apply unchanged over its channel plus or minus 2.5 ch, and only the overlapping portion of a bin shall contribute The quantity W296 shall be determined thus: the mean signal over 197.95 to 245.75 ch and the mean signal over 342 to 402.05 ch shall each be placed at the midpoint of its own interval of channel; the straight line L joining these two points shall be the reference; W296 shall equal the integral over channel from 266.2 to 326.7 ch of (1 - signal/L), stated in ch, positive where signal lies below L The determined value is 6.5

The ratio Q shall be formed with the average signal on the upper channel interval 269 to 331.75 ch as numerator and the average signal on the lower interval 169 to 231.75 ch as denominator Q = 0.9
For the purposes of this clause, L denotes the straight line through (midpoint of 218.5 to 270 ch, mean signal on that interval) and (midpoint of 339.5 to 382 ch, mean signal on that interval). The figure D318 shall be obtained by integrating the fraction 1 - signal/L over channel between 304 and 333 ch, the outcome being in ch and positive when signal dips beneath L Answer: 5.3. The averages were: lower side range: 197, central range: 156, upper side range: 188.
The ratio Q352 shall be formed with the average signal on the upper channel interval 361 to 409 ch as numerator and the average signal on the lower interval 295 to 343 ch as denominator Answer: 1.19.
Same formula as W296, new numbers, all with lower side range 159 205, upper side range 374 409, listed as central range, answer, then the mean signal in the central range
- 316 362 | 3.0 ch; 181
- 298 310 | 3.6 ch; 137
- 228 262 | -0.7 ch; 199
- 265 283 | 0.2 ch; 193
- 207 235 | 0.1 ch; 194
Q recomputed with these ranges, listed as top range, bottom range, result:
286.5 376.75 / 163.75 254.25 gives 0.89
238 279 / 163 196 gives 1.00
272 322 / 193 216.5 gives 0.88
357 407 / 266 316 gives 1.13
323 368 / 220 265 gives 0.94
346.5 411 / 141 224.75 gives 0.98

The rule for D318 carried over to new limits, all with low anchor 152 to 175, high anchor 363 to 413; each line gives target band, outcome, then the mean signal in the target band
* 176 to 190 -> 0.8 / 190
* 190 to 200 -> 0.2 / 196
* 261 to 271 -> 0.2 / 194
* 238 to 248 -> 0.1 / 198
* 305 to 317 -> 4.0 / 131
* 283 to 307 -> 3.1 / 172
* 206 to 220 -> 0.5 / 193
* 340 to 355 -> 1.4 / 178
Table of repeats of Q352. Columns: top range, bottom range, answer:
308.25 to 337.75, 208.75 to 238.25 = 0.86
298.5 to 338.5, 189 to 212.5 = 0.83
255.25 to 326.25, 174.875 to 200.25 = 0.91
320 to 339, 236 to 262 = 0.92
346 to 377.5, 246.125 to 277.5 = 0.95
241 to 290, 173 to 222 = 1.03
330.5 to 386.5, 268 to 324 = 1.11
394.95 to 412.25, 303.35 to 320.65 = 1.41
